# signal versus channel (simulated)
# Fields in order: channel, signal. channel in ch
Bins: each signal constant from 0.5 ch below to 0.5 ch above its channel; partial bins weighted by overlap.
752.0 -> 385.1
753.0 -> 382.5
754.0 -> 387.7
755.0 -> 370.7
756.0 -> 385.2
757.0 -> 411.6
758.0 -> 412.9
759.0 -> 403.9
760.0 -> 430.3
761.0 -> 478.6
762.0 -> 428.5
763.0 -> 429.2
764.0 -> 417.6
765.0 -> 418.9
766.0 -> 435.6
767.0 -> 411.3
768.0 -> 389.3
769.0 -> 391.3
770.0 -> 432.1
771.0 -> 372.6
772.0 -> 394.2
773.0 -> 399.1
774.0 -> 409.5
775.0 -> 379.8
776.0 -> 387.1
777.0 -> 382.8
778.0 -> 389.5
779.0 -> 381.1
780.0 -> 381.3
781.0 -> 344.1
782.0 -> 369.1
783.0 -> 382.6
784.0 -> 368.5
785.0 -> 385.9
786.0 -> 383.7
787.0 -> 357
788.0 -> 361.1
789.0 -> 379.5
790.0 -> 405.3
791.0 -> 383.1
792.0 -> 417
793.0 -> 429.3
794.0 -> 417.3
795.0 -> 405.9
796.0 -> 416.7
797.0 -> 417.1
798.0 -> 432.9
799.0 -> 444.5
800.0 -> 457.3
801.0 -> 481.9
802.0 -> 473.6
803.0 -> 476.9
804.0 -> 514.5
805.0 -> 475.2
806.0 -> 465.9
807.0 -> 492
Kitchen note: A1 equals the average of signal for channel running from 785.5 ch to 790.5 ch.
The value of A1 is 377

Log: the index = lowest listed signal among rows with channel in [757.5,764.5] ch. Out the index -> 403.9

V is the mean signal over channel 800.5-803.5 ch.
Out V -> 477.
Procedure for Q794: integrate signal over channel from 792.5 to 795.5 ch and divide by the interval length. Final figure 418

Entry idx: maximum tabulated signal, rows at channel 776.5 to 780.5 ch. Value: 389.5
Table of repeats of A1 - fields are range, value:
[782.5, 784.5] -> 376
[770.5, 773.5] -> 389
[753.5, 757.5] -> 389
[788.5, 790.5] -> 392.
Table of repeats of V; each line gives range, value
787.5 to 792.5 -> 389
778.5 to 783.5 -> 372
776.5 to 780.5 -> 384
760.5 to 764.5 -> 438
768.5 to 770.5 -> 412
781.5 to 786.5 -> 378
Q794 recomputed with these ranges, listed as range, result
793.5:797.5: 414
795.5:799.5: 428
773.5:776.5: 392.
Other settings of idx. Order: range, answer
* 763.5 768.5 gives 435.6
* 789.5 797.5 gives 429.3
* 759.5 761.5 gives 478.6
